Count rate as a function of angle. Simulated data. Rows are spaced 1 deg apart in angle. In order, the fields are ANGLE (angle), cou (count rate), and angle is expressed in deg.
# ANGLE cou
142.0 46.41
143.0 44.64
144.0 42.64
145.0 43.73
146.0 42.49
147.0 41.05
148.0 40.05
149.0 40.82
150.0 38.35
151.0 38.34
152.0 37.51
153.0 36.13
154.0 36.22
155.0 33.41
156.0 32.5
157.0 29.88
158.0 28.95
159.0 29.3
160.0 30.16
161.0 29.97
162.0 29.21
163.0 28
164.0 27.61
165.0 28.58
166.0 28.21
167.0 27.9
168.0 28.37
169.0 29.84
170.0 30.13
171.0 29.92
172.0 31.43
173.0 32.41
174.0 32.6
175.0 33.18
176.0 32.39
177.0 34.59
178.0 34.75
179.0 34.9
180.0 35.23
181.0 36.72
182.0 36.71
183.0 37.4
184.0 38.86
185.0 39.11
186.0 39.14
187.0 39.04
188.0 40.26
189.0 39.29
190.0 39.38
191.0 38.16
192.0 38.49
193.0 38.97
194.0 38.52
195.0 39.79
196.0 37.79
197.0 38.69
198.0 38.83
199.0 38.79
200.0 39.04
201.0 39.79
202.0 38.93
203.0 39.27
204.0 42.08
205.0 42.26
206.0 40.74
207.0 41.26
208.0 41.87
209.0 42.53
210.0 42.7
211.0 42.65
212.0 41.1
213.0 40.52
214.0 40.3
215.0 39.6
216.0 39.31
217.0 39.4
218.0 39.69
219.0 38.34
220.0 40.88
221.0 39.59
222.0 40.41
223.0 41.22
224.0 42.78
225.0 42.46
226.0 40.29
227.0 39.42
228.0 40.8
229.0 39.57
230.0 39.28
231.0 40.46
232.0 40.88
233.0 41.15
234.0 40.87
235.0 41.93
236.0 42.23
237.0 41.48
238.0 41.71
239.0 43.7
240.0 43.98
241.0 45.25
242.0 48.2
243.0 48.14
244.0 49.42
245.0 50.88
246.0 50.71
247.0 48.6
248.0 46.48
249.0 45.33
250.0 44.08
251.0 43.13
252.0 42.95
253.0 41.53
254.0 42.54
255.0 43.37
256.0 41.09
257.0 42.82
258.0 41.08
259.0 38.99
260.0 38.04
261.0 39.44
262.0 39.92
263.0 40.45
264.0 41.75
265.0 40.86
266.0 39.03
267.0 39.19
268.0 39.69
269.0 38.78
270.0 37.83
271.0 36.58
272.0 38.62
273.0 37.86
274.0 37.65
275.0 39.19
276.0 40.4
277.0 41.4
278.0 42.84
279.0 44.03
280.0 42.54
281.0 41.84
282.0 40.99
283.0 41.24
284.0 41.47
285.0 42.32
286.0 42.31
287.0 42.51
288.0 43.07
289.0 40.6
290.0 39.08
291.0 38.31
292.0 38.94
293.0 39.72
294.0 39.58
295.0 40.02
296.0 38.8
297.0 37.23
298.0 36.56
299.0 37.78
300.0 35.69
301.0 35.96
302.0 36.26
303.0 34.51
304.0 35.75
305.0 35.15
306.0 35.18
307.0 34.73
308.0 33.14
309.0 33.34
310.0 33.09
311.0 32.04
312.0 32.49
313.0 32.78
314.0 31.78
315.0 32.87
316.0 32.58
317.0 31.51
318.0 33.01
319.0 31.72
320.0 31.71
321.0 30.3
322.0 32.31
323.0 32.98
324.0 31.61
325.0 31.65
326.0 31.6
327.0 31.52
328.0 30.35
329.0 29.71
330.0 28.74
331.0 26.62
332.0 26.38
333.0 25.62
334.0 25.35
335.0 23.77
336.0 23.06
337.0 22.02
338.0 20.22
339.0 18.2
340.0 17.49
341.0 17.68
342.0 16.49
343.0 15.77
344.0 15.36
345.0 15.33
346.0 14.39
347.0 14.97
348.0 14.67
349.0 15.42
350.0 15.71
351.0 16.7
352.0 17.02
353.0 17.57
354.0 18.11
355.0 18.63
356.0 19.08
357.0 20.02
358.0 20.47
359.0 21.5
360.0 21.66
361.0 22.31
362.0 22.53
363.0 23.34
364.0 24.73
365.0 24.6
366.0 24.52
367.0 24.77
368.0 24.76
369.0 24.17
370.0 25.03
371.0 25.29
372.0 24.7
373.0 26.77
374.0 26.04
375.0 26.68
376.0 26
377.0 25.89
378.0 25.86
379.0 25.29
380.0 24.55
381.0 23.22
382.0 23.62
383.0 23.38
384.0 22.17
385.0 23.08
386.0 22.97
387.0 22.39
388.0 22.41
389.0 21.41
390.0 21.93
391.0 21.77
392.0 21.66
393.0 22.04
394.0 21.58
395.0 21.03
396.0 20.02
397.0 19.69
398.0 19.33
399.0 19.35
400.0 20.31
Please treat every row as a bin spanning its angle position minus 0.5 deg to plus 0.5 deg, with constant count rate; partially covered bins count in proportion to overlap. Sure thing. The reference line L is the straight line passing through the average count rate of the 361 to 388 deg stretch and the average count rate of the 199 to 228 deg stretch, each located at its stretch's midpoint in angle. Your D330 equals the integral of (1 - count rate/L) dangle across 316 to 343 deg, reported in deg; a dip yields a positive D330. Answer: 2.03 deg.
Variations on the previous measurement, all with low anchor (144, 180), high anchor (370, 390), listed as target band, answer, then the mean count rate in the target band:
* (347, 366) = 4.17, 19.7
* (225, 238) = -4.41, 40.8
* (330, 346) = 3.30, 20.7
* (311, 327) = -3.12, 32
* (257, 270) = -4.76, 39.8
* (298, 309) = -3.17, 35.4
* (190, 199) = -1.88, 38.7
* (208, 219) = -3.34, 40.7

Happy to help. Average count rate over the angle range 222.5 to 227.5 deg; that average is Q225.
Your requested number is 41.2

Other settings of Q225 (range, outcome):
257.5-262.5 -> 39.5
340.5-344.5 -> 16.3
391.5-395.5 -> 21.6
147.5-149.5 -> 40.4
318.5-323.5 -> 31.8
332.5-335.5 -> 24.9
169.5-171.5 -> 30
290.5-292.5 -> 38.6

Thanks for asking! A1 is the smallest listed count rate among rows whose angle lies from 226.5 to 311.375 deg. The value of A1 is 32.04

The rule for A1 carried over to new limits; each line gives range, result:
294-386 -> 14.39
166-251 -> 27.9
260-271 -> 36.58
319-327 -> 30.3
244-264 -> 38.04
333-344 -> 15.36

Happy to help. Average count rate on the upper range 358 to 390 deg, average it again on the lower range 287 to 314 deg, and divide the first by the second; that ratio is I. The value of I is 0.66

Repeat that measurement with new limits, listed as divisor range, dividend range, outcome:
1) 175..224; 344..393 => 0.56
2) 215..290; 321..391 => 0.55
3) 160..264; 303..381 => 0.65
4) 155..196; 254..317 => 1.14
